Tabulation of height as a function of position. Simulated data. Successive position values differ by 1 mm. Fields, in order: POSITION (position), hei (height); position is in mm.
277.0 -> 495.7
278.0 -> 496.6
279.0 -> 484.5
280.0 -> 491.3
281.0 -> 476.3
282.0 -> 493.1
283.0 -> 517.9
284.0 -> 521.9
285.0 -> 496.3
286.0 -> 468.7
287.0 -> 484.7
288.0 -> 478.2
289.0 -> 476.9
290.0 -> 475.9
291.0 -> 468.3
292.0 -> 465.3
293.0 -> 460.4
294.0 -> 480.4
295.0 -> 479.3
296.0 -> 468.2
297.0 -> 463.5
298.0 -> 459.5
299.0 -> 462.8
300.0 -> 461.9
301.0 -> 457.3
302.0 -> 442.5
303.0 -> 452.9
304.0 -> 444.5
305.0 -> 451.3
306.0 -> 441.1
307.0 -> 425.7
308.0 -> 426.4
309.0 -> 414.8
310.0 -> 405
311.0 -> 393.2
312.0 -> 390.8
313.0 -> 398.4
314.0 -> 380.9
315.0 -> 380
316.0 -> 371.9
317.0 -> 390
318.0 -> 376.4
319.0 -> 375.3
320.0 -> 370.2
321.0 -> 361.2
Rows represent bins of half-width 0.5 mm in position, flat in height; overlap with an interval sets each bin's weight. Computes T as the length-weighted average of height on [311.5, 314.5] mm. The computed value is 390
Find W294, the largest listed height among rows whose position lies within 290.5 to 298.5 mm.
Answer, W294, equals 480.4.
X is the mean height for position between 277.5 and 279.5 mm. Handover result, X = 491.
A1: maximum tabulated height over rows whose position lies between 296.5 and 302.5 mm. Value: 463.5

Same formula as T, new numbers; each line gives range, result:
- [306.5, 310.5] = 418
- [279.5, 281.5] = 484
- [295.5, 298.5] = 464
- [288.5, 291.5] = 474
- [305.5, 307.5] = 433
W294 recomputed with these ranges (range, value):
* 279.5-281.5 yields 491.3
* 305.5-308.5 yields 441.1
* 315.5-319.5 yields 390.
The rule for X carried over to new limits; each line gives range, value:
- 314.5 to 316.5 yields 376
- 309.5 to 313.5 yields 397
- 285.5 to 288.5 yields 477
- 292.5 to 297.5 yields 470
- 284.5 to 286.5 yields 482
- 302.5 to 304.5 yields 449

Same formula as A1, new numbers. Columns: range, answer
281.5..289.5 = 521.9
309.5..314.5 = 405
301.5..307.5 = 452.9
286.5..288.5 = 484.7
